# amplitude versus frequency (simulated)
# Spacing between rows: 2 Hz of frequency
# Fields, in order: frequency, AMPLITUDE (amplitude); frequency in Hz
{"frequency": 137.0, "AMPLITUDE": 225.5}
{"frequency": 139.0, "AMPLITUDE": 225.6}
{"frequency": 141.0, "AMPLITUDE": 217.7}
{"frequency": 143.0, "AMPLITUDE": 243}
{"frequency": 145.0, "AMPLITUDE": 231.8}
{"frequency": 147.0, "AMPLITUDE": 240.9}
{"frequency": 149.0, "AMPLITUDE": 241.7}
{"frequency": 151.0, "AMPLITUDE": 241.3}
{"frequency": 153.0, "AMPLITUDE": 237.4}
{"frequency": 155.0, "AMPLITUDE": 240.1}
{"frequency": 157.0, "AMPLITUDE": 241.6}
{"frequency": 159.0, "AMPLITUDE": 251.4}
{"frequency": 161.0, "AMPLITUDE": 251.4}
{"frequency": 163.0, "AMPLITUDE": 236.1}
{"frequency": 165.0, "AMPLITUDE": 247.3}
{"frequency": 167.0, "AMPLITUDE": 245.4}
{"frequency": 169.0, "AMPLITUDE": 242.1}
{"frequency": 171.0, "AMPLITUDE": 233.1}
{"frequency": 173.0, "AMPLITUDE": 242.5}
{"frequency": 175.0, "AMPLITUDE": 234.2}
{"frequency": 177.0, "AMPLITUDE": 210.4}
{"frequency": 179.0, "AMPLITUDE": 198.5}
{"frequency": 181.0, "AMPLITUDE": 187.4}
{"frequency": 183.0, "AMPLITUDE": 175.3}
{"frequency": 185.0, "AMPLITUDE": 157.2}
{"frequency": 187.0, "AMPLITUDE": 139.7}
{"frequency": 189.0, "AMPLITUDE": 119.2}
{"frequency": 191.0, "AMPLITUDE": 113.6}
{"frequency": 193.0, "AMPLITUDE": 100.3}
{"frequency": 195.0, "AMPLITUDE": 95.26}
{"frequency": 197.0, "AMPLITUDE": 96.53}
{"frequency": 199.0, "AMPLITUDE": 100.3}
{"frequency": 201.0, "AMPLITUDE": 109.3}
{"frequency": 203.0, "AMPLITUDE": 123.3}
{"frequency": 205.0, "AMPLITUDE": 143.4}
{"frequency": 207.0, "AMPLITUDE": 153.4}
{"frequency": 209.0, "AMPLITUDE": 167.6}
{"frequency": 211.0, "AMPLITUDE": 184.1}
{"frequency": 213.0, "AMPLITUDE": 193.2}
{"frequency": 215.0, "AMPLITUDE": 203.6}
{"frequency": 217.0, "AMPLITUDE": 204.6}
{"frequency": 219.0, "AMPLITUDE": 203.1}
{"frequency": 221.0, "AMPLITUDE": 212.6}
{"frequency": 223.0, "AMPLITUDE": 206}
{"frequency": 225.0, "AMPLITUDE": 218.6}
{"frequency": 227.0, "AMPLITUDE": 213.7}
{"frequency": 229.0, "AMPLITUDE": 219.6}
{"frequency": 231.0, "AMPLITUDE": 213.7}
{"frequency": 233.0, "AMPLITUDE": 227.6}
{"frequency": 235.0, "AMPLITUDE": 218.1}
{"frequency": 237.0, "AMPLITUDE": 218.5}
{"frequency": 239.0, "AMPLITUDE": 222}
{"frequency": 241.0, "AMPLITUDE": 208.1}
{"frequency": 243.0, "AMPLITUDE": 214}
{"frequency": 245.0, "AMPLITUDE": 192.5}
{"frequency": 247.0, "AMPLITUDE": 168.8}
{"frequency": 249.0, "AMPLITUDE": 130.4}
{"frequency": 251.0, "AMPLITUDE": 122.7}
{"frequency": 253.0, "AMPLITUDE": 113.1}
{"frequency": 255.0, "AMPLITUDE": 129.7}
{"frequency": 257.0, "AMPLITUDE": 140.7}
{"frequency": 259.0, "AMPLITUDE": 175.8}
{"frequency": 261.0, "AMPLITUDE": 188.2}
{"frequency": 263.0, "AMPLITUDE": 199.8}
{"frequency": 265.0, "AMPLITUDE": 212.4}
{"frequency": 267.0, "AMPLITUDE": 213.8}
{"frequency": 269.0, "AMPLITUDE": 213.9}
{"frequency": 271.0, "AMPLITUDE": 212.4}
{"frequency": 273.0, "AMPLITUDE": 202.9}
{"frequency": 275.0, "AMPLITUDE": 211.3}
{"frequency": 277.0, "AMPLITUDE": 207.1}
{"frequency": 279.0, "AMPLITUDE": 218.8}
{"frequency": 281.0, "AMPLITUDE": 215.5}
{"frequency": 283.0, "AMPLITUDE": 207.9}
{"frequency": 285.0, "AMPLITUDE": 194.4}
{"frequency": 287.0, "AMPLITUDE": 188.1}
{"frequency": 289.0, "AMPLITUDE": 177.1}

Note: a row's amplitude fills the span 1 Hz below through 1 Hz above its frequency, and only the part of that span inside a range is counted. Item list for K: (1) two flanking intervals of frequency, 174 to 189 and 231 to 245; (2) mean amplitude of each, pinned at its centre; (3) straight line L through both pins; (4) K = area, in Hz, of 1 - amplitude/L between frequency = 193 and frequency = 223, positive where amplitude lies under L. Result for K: 6.5 Hz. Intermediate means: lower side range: 182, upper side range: 216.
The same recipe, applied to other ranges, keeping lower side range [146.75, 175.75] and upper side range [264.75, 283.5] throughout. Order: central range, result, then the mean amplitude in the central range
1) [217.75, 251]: 2.9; 203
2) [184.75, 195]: 5.0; 121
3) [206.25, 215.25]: 1.9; 179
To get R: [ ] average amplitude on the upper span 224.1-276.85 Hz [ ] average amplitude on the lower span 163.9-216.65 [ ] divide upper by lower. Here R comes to 1.13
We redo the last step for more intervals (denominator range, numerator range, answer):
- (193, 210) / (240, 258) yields 1.29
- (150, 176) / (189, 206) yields 0.46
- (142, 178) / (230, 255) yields 0.77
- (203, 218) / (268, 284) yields 1.21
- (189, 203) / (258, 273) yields 1.92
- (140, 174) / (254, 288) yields 0.82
